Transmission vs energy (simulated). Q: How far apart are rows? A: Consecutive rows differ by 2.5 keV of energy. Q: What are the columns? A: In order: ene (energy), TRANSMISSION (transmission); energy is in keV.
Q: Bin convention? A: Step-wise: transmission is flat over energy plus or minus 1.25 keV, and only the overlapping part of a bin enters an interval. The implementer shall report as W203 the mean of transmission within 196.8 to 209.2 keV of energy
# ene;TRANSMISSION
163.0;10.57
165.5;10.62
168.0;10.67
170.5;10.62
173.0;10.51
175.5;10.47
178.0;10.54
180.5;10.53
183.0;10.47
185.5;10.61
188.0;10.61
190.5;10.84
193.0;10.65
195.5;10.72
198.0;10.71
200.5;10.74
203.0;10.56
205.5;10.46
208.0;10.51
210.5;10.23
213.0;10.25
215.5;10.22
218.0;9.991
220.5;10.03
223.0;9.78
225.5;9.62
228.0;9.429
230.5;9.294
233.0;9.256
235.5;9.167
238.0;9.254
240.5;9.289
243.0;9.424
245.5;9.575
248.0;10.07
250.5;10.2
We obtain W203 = 10.6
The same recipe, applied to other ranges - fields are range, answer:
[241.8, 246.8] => 9.51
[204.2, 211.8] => 10.4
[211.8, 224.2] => 10.1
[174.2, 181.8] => 10.5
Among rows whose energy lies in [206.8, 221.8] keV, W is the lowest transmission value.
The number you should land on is 9.991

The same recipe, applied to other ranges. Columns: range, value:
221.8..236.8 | 9.167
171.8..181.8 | 10.47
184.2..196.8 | 10.61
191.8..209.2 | 10.46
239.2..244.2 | 9.289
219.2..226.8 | 9.62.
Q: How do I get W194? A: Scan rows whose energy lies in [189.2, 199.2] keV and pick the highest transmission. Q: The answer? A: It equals 10.84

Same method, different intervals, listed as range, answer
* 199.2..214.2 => 10.74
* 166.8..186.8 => 10.67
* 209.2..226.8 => 10.25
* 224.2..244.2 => 9.62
